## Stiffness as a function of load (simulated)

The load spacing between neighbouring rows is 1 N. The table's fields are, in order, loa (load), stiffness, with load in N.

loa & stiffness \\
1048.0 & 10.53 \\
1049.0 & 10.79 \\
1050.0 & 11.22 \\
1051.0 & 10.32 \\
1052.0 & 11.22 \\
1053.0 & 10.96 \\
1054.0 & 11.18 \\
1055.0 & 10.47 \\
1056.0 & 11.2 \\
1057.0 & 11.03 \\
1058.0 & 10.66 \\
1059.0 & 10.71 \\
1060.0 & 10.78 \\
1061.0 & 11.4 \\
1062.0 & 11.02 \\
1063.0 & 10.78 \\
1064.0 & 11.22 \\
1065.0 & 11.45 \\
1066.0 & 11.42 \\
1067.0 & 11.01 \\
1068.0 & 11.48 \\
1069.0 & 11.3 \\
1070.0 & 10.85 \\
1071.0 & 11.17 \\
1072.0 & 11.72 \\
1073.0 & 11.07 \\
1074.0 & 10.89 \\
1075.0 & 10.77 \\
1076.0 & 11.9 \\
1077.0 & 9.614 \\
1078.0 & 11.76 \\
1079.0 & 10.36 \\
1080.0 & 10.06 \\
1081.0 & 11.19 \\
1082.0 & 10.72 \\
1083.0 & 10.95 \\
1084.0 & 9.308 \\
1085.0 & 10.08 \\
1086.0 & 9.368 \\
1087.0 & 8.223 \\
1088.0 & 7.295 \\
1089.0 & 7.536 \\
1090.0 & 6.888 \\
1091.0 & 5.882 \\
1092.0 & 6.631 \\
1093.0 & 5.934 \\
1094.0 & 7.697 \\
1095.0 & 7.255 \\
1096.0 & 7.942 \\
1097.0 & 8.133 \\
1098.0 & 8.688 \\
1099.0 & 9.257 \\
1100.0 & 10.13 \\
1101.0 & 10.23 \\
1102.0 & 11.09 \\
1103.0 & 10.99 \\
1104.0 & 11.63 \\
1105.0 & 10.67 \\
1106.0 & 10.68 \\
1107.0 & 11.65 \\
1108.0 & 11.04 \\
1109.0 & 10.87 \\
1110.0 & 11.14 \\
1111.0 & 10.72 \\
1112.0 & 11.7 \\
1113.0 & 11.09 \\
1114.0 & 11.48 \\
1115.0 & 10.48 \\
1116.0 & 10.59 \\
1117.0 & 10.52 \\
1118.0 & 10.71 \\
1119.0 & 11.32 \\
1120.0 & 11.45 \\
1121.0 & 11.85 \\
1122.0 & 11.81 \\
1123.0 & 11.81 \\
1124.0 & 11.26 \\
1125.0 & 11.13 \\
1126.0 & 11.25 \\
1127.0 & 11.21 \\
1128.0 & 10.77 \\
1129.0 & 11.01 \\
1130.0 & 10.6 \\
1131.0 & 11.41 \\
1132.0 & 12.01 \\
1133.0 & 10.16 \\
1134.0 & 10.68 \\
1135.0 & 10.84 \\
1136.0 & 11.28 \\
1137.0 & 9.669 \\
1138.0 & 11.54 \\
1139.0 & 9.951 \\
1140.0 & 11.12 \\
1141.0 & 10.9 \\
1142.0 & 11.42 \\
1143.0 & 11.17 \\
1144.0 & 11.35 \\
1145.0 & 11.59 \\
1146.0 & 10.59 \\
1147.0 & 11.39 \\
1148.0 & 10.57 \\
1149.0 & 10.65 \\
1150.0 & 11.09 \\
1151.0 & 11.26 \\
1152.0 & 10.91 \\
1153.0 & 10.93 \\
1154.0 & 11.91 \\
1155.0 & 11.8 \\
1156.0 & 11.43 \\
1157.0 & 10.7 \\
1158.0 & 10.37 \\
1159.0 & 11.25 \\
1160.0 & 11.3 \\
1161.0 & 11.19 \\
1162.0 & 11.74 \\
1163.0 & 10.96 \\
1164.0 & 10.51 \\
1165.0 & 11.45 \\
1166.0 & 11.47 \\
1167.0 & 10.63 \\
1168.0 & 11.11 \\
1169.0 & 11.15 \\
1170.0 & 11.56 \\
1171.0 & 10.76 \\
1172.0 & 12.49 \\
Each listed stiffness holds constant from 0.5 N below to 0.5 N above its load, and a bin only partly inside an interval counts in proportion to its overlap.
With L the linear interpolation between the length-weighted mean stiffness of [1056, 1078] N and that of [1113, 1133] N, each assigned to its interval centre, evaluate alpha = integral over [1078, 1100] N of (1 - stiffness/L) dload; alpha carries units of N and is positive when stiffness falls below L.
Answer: 4.9 N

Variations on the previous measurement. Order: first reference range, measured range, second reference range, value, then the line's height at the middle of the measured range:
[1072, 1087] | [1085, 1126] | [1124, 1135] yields 3.48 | 10.8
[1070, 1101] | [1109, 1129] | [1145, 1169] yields -1.98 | 10.2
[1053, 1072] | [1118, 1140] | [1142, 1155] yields 0.10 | 11.1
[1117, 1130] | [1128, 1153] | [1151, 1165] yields 0.55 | 11.2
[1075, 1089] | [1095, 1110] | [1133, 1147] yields 0.27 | 10.3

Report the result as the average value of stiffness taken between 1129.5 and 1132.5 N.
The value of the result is 11.3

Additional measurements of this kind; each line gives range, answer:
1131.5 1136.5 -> 11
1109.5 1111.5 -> 10.9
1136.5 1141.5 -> 10.6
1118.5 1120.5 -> 11.4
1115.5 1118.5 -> 10.6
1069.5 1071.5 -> 11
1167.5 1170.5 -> 11.3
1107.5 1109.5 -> 11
